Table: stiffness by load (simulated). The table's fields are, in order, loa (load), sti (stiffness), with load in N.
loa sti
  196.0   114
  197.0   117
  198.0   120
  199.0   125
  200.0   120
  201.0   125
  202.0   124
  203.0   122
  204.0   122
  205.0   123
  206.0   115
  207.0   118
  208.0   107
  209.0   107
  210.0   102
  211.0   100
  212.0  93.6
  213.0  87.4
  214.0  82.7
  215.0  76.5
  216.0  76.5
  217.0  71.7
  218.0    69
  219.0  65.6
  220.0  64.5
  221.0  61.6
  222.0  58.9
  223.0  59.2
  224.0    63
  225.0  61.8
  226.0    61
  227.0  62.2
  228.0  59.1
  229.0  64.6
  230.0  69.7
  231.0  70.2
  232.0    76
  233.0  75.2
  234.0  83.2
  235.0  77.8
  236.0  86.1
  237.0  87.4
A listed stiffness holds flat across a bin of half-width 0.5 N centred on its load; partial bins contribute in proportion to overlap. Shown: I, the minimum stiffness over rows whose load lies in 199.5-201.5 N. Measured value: 120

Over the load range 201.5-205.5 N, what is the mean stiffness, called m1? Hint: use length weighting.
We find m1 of 123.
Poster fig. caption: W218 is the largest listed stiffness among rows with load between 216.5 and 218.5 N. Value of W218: 71.7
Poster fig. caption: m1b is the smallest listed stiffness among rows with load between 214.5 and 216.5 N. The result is 76.5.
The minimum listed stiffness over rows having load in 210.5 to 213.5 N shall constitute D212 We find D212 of 87.4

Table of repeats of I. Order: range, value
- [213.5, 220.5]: 64.5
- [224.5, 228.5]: 59.1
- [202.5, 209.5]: 107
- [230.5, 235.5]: 70.2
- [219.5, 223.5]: 58.9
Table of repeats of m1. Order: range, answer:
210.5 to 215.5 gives 88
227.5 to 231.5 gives 65.9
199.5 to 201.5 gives 122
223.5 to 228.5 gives 61.4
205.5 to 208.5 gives 113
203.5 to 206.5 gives 120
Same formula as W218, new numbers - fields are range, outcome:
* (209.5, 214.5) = 102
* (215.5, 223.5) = 76.5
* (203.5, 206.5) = 123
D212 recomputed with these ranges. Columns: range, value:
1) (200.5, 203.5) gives 122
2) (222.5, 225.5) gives 59.2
